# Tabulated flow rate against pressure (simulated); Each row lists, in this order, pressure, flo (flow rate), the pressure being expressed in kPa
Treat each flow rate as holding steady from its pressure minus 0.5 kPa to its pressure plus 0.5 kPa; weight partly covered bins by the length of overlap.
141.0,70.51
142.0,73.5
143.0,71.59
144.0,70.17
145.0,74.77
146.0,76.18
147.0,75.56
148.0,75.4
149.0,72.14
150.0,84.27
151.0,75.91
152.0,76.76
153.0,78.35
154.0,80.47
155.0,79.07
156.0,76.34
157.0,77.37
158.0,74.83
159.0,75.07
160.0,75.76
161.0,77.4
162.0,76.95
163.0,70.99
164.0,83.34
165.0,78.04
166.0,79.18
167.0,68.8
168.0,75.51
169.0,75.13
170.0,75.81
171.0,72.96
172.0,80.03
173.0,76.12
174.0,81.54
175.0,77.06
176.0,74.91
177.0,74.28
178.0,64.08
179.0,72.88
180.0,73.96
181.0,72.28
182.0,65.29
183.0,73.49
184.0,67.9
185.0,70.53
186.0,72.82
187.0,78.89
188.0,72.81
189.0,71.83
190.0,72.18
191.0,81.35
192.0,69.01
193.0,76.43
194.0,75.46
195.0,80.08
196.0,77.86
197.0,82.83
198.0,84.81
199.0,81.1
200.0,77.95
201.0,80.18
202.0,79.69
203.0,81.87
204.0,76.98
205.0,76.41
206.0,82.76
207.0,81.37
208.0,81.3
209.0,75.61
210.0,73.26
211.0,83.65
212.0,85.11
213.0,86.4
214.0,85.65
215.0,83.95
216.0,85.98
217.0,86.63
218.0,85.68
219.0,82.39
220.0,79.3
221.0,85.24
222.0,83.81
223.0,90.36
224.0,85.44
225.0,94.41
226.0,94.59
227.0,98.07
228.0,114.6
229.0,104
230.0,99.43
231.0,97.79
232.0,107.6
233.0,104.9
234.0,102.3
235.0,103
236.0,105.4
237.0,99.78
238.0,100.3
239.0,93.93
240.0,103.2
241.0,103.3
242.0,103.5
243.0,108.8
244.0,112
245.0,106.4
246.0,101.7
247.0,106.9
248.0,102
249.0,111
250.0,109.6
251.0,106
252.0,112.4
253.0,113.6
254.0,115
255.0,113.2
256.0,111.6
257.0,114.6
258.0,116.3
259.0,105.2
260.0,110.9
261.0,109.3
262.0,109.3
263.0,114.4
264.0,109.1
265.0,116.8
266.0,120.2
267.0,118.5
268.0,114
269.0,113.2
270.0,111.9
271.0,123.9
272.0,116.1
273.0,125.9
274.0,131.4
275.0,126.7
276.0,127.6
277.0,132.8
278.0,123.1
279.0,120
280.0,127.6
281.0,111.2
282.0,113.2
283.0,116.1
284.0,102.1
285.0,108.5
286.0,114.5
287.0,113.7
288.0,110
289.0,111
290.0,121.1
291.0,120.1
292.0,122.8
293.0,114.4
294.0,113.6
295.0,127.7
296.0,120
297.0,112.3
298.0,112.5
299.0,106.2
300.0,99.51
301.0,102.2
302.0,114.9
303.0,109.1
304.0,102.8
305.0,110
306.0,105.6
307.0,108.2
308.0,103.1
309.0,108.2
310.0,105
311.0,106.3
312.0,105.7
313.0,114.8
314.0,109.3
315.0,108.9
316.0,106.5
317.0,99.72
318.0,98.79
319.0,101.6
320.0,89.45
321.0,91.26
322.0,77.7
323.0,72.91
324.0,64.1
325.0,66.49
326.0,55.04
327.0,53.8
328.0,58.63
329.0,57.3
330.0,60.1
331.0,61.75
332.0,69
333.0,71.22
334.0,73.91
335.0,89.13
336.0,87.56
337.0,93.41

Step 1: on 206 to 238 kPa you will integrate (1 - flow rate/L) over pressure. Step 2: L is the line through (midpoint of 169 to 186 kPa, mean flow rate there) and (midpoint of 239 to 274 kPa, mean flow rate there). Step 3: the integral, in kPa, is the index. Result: 1.3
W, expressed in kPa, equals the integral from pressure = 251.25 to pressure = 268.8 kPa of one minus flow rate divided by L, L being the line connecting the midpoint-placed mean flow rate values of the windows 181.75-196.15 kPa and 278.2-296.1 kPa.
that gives -1.48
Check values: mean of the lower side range 73.8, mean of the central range 113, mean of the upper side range 116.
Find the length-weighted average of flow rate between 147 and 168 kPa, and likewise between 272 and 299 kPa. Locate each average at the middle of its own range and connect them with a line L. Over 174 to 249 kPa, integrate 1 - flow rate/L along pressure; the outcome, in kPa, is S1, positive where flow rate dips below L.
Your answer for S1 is 6.5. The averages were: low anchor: 76.8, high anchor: 118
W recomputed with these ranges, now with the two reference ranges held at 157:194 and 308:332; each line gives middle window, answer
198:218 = -1.17 kPa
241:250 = -2.99 kPa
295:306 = -3.31 kPa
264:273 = -3.87 kPa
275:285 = -4.41 kPa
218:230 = -2.11 kPa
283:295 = -4.47 kPa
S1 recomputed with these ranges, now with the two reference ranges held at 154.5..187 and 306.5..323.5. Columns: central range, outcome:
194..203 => -0.1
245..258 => -3.0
